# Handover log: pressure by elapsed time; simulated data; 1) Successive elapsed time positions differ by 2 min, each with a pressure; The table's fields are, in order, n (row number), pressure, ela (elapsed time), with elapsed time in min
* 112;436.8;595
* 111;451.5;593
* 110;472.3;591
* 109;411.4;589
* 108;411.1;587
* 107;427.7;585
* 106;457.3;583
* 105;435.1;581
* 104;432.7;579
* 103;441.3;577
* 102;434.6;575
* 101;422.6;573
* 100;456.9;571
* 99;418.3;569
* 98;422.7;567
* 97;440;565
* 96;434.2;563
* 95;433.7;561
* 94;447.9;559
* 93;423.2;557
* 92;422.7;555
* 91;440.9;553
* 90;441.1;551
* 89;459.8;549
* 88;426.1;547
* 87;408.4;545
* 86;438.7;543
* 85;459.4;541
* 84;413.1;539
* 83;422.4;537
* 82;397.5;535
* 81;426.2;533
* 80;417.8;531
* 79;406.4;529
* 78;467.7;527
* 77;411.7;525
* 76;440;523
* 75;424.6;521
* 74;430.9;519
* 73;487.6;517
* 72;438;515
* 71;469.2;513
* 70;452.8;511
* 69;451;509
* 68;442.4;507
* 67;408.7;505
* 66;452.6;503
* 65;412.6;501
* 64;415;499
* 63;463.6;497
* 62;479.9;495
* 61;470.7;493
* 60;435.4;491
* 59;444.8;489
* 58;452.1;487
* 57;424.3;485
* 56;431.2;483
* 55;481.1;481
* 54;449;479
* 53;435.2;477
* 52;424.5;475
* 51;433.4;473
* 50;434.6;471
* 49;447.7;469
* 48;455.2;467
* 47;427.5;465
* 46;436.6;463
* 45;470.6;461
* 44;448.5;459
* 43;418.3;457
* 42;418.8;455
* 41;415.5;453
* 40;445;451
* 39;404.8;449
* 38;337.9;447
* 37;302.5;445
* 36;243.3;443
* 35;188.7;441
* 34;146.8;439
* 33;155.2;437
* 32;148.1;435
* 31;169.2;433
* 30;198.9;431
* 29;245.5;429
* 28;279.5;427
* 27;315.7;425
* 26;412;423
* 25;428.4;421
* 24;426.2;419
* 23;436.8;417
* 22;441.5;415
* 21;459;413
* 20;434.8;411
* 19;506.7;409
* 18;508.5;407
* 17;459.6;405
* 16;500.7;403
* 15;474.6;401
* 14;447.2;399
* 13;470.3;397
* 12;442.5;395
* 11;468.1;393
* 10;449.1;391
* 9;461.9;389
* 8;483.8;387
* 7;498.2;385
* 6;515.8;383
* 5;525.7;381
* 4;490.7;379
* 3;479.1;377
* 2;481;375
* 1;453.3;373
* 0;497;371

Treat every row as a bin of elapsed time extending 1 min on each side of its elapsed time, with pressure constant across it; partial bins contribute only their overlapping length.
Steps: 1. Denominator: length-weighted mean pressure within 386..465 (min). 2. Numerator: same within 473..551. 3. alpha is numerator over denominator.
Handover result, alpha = 1.15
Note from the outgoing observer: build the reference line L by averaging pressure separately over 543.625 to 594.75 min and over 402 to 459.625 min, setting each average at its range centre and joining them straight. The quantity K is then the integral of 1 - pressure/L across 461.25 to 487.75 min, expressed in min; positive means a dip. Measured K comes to -4.3 min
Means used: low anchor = 354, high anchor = 435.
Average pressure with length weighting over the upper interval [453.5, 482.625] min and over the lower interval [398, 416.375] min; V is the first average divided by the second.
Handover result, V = 0.94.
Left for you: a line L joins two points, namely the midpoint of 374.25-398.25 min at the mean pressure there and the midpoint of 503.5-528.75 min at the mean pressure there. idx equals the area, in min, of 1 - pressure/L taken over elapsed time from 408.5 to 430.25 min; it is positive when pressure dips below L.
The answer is 3.56 min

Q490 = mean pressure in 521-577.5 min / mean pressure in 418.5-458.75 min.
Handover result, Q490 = 1.41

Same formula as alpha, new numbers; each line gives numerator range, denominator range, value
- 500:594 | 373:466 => 1.09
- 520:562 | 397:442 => 1.21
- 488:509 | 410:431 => 1.17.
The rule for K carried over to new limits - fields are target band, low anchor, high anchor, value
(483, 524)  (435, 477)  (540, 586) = -4.7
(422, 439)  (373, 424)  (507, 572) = 8.3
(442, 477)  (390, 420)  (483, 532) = 3.1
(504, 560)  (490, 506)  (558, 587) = 0.5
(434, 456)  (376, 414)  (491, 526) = 8.1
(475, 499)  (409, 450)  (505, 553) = -4.1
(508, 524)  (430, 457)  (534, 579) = -3.0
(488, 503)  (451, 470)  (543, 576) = -0.3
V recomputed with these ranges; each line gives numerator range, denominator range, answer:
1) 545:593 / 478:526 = 0.98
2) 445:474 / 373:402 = 0.89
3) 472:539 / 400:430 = 1.04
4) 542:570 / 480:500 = 0.96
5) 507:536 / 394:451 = 1.22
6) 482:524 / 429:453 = 1.74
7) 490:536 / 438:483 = 1.11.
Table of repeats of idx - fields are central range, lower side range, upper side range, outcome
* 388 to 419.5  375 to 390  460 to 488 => 1.2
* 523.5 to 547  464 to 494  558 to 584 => 0.8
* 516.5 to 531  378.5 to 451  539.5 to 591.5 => -0.5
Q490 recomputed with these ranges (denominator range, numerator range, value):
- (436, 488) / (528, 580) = 1.10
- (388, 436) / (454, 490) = 1.10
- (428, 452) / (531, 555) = 1.73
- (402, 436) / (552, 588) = 1.16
